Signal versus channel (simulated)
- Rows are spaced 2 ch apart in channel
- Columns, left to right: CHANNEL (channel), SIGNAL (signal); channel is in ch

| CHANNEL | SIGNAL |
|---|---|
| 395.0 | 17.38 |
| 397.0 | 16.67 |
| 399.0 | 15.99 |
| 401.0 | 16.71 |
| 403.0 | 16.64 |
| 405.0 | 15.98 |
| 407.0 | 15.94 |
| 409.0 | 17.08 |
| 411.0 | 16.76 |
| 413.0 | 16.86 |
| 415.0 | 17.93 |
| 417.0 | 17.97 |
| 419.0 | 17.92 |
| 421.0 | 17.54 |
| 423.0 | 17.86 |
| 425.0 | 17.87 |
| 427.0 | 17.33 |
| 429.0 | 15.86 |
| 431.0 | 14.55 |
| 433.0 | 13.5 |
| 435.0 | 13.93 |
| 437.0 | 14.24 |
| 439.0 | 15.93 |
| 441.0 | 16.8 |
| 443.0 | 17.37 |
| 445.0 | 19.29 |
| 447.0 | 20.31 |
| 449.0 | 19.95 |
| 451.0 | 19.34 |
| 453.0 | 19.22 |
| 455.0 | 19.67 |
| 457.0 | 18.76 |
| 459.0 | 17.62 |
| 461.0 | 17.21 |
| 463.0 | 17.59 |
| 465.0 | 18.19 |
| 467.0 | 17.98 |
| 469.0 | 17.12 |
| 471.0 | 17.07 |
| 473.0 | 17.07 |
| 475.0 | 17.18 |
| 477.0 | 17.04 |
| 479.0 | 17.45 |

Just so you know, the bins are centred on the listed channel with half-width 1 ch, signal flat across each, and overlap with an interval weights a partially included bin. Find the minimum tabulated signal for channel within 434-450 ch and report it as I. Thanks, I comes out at 13.93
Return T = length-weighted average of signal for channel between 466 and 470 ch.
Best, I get 17.6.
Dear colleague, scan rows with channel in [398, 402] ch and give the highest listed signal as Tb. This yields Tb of 16.71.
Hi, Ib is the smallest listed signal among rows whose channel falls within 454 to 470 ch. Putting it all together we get 17.12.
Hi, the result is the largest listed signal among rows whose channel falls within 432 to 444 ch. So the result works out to 17.37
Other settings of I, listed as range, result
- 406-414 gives 15.94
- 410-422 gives 16.76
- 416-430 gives 15.86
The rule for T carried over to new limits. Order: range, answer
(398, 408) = 16.3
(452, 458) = 19.2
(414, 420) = 17.9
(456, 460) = 18.2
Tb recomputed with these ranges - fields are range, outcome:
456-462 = 18.76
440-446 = 19.29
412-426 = 17.97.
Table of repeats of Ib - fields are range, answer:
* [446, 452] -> 19.34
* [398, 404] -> 15.99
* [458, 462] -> 17.21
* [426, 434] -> 13.5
